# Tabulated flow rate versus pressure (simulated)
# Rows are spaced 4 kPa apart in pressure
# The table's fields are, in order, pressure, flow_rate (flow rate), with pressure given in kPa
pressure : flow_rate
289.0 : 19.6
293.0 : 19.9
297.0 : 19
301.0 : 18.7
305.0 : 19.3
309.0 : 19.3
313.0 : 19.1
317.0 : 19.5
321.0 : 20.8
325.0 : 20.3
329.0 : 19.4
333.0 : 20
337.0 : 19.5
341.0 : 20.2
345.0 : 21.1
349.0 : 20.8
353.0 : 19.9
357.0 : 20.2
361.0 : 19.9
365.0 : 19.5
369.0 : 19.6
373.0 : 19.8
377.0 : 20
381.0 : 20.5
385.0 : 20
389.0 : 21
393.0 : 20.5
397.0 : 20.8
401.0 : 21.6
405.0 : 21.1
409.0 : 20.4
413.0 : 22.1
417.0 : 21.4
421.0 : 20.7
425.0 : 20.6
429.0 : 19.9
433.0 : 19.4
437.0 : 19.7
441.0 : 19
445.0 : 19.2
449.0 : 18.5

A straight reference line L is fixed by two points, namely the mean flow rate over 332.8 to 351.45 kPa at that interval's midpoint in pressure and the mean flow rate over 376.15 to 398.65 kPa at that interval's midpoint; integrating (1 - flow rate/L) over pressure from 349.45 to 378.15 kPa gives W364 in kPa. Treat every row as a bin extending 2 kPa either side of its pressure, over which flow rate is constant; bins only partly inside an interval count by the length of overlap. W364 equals 0.7 kPa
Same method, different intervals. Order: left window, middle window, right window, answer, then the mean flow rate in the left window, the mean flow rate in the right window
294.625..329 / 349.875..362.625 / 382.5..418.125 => 0.1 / 19.5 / 21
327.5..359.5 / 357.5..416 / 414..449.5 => -1.3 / 20.1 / 19.9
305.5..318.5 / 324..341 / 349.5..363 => -0.1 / 19.3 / 20.1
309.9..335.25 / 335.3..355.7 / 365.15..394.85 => -0.4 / 19.8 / 20.2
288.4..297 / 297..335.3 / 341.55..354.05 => 0.9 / 19.6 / 20.6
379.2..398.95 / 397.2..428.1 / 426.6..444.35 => -1.6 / 20.6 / 19.5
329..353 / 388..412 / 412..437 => -0.6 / 20.2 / 20.5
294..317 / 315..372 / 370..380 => -1.4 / 19.2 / 19.9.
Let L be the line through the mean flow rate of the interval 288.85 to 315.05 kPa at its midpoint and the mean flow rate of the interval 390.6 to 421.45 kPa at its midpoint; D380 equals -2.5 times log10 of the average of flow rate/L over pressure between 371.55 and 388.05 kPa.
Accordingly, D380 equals 0.03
